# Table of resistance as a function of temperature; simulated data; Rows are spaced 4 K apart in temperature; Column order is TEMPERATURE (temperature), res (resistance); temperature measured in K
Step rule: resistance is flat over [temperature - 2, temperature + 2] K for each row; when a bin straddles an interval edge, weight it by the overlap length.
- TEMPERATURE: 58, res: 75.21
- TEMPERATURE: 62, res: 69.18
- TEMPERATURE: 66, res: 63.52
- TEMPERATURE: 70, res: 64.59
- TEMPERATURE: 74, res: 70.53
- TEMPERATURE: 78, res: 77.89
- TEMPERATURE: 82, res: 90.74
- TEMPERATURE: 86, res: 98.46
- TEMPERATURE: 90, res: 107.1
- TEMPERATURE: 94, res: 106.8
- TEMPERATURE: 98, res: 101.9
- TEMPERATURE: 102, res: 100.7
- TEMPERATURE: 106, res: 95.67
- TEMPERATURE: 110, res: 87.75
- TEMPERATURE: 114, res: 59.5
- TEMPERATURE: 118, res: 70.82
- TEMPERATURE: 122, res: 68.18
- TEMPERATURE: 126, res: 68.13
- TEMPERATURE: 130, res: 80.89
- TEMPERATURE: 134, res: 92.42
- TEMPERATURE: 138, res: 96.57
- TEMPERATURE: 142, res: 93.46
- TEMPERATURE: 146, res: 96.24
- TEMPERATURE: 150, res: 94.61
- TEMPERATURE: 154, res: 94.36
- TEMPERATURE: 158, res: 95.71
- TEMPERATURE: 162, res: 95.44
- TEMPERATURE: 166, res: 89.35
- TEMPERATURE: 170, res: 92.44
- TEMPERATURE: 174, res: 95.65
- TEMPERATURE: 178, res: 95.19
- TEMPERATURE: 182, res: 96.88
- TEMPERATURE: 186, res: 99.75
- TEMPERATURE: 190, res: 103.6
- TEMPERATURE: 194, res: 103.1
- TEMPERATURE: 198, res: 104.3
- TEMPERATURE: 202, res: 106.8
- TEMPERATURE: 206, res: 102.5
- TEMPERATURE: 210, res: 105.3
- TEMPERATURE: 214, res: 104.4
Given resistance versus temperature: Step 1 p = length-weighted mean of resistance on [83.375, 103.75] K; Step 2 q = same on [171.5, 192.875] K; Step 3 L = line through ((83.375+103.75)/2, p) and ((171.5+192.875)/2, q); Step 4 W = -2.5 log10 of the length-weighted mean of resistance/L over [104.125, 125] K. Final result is 0.32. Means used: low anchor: 103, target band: 75.9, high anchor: 98.3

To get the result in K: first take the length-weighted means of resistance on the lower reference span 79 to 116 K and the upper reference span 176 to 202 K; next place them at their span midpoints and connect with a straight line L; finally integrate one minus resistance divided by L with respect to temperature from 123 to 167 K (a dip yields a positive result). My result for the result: 3.3 K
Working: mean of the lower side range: 93.8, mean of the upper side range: 101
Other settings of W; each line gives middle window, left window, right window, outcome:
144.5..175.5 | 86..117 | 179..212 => 0.06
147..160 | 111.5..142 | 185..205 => -0.08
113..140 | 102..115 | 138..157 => 0.17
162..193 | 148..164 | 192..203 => 0.04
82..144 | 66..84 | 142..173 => -0.07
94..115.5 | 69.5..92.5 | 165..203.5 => -0.02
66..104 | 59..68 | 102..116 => -0.18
